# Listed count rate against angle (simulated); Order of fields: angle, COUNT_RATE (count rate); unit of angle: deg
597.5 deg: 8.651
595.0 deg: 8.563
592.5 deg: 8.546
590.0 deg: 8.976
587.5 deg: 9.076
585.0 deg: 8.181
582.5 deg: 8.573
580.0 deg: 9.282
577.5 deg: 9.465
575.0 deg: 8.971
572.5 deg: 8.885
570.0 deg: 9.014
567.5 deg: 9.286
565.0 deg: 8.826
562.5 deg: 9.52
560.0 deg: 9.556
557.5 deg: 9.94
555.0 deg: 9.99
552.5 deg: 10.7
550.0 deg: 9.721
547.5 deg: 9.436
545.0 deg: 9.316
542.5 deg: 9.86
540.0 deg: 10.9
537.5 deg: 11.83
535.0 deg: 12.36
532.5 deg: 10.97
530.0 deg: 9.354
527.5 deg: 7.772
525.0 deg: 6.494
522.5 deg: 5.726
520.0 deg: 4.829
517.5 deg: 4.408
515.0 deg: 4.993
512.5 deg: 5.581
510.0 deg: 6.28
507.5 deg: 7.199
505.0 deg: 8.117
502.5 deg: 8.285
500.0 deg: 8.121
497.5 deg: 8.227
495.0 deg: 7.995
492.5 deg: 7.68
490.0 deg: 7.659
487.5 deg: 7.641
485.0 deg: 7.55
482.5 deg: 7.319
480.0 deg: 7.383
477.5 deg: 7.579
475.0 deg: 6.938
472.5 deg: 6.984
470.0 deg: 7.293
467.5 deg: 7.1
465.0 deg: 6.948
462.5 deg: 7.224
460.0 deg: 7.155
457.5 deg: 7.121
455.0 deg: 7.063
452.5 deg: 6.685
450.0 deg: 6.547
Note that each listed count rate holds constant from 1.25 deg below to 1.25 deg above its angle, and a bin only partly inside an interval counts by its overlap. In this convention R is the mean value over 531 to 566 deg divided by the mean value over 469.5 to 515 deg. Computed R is 1.39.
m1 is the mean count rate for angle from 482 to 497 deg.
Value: 7.69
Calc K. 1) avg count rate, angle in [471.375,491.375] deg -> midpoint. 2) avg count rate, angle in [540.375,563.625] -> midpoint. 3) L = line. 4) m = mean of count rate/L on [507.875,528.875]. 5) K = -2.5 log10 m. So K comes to 0.43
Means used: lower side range 7.39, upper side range 9.83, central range 5.84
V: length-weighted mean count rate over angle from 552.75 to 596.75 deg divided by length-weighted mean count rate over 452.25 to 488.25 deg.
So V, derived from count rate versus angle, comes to 1.27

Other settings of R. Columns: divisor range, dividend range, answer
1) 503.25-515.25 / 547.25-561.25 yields 1.50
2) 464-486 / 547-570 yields 1.33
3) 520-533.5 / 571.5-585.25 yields 1.16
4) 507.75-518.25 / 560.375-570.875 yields 1.66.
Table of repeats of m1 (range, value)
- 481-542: 7.83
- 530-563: 10.3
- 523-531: 7.63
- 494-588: 8.6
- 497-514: 7.33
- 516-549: 8.69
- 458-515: 7.32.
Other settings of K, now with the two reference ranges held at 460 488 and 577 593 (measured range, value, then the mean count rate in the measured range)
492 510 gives -0.028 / 7.84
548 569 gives -0.144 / 9.68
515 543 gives -0.041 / 8.4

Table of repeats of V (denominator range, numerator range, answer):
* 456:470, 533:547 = 1.51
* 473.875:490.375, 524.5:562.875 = 1.34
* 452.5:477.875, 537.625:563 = 1.41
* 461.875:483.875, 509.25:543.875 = 1.11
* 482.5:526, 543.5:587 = 1.36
